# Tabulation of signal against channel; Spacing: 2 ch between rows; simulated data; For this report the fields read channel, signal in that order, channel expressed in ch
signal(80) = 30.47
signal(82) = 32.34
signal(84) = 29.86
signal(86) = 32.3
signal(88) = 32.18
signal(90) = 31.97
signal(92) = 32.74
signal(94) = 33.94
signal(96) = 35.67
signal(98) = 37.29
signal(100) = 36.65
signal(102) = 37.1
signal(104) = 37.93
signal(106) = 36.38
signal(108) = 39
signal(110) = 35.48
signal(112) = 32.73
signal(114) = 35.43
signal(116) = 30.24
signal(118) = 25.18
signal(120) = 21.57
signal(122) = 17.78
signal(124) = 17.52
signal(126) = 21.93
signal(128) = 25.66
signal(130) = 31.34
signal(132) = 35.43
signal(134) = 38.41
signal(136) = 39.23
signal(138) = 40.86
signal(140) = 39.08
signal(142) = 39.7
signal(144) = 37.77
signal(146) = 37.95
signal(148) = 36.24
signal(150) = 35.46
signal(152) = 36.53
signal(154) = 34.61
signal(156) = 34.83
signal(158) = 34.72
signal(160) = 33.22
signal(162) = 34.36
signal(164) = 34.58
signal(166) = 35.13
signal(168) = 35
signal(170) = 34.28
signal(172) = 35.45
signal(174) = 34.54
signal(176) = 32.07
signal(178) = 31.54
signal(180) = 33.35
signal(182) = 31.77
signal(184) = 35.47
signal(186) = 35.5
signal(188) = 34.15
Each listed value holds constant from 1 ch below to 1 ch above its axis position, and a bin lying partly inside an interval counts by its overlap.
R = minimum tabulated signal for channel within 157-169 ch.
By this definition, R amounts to 33.22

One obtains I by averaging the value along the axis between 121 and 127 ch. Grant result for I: 19.1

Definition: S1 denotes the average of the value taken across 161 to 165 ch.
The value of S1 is 34.5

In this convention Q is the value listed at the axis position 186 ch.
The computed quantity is 35.5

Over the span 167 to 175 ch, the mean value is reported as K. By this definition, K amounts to 34.8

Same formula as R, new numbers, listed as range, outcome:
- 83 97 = 29.86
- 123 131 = 17.52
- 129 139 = 31.34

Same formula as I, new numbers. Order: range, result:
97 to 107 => 37.1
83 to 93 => 31.8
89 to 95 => 32.9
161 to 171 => 34.7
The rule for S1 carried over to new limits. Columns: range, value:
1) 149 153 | 36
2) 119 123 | 19.7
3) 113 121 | 28.1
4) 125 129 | 23.8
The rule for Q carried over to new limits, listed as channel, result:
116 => 30.24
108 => 39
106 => 36.38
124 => 17.52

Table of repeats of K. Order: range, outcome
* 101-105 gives 37.5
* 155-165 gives 34.3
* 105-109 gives 37.7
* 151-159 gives 35.2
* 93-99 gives 35.6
